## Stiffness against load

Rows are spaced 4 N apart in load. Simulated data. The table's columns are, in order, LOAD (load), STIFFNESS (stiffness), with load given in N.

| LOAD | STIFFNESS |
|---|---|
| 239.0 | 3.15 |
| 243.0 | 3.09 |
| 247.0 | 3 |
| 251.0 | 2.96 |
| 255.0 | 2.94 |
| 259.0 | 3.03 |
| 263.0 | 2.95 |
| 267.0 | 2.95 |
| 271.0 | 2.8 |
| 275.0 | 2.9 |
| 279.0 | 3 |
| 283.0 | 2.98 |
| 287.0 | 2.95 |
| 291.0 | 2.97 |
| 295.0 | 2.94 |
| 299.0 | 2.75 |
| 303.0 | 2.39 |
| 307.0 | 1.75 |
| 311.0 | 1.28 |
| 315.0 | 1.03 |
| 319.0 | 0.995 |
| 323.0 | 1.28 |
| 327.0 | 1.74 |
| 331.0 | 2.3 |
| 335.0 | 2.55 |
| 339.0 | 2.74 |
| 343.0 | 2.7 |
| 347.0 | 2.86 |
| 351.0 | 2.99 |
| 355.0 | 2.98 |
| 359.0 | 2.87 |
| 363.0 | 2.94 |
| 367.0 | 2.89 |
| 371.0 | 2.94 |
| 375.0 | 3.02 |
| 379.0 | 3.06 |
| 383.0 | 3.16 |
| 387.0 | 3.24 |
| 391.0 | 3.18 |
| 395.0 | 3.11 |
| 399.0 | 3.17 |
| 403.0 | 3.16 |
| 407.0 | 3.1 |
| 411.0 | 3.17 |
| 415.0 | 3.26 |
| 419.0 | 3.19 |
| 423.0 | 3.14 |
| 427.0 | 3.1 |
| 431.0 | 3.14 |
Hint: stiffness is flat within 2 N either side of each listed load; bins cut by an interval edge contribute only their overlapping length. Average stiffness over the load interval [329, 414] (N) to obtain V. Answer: 2.96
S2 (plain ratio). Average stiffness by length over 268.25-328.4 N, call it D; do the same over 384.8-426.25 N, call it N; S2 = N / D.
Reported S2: 1.40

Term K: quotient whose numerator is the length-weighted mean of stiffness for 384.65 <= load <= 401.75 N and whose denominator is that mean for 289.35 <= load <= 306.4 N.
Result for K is 1.19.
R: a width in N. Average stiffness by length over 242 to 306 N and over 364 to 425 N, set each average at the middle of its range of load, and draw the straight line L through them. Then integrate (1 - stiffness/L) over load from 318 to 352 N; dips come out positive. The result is 8.5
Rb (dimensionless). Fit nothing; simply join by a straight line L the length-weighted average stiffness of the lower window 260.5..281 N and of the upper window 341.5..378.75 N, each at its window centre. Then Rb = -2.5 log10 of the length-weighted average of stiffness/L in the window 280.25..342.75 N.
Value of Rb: 0.31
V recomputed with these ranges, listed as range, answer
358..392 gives 3.03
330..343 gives 2.57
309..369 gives 2.28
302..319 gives 1.49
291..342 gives 2.03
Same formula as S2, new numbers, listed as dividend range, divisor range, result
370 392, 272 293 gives 1.05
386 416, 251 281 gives 1.08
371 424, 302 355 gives 1.51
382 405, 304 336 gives 1.97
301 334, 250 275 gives 0.55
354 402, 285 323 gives 1.47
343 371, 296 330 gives 1.70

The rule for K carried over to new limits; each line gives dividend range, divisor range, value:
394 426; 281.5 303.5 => 1.11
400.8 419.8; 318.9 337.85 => 1.68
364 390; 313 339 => 1.76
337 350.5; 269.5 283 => 0.96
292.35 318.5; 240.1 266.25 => 0.66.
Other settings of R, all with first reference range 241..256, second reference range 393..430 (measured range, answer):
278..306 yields 2.1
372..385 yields 0.2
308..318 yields 6.1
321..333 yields 5.1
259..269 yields 0.2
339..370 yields 2.2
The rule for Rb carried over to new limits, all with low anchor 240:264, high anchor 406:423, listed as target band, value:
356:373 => 0.08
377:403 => 0.00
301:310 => 0.47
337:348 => 0.13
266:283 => 0.04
